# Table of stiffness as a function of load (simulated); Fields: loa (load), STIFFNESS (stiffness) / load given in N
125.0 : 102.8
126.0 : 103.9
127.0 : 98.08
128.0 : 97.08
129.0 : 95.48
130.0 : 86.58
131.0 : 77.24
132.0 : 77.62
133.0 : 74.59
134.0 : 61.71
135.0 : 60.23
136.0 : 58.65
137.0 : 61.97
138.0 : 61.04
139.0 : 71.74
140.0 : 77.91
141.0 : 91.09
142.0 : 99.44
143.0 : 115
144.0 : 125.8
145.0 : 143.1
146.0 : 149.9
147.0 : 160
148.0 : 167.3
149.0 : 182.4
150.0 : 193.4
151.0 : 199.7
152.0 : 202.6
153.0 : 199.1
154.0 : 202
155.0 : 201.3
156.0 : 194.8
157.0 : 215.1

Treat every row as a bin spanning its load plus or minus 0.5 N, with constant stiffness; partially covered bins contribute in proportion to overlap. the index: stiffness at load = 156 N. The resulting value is 194.8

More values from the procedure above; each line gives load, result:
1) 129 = 95.48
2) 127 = 98.08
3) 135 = 60.23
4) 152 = 202.6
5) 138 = 61.04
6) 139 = 71.74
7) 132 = 77.62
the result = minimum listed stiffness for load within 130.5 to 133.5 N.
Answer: 74.59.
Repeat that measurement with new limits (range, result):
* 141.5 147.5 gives 99.44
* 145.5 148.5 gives 149.9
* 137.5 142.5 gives 61.04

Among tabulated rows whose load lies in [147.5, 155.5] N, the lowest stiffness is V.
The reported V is 167.3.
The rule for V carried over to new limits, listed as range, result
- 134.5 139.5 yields 58.65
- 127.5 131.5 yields 77.24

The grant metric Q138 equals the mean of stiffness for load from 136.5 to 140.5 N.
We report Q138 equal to 68.2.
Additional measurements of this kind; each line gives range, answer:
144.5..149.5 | 161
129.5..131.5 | 81.9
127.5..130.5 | 93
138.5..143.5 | 91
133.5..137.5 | 60.6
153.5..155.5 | 202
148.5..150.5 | 188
